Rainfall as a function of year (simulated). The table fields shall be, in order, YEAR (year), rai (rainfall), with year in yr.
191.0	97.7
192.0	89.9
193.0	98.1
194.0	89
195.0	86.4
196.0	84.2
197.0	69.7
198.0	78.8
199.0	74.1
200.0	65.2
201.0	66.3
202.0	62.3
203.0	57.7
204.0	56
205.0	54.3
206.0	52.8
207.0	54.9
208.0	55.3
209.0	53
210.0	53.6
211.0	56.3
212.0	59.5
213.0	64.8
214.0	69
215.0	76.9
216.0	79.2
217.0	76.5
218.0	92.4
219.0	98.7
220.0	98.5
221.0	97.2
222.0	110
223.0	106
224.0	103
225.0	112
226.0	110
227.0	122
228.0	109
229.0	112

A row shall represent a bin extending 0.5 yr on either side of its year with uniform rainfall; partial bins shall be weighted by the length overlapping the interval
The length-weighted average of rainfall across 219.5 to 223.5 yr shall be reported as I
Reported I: 103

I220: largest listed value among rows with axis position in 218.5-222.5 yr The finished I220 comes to 110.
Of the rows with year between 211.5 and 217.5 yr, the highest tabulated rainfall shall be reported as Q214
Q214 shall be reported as 79.2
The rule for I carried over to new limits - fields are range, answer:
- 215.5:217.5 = 77.8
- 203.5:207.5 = 54.5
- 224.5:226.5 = 111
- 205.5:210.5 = 53.9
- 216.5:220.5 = 91.5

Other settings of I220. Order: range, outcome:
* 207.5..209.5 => 55.3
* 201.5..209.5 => 62.3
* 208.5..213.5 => 64.8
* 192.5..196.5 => 98.1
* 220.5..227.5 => 122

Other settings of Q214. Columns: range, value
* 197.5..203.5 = 78.8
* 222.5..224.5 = 106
